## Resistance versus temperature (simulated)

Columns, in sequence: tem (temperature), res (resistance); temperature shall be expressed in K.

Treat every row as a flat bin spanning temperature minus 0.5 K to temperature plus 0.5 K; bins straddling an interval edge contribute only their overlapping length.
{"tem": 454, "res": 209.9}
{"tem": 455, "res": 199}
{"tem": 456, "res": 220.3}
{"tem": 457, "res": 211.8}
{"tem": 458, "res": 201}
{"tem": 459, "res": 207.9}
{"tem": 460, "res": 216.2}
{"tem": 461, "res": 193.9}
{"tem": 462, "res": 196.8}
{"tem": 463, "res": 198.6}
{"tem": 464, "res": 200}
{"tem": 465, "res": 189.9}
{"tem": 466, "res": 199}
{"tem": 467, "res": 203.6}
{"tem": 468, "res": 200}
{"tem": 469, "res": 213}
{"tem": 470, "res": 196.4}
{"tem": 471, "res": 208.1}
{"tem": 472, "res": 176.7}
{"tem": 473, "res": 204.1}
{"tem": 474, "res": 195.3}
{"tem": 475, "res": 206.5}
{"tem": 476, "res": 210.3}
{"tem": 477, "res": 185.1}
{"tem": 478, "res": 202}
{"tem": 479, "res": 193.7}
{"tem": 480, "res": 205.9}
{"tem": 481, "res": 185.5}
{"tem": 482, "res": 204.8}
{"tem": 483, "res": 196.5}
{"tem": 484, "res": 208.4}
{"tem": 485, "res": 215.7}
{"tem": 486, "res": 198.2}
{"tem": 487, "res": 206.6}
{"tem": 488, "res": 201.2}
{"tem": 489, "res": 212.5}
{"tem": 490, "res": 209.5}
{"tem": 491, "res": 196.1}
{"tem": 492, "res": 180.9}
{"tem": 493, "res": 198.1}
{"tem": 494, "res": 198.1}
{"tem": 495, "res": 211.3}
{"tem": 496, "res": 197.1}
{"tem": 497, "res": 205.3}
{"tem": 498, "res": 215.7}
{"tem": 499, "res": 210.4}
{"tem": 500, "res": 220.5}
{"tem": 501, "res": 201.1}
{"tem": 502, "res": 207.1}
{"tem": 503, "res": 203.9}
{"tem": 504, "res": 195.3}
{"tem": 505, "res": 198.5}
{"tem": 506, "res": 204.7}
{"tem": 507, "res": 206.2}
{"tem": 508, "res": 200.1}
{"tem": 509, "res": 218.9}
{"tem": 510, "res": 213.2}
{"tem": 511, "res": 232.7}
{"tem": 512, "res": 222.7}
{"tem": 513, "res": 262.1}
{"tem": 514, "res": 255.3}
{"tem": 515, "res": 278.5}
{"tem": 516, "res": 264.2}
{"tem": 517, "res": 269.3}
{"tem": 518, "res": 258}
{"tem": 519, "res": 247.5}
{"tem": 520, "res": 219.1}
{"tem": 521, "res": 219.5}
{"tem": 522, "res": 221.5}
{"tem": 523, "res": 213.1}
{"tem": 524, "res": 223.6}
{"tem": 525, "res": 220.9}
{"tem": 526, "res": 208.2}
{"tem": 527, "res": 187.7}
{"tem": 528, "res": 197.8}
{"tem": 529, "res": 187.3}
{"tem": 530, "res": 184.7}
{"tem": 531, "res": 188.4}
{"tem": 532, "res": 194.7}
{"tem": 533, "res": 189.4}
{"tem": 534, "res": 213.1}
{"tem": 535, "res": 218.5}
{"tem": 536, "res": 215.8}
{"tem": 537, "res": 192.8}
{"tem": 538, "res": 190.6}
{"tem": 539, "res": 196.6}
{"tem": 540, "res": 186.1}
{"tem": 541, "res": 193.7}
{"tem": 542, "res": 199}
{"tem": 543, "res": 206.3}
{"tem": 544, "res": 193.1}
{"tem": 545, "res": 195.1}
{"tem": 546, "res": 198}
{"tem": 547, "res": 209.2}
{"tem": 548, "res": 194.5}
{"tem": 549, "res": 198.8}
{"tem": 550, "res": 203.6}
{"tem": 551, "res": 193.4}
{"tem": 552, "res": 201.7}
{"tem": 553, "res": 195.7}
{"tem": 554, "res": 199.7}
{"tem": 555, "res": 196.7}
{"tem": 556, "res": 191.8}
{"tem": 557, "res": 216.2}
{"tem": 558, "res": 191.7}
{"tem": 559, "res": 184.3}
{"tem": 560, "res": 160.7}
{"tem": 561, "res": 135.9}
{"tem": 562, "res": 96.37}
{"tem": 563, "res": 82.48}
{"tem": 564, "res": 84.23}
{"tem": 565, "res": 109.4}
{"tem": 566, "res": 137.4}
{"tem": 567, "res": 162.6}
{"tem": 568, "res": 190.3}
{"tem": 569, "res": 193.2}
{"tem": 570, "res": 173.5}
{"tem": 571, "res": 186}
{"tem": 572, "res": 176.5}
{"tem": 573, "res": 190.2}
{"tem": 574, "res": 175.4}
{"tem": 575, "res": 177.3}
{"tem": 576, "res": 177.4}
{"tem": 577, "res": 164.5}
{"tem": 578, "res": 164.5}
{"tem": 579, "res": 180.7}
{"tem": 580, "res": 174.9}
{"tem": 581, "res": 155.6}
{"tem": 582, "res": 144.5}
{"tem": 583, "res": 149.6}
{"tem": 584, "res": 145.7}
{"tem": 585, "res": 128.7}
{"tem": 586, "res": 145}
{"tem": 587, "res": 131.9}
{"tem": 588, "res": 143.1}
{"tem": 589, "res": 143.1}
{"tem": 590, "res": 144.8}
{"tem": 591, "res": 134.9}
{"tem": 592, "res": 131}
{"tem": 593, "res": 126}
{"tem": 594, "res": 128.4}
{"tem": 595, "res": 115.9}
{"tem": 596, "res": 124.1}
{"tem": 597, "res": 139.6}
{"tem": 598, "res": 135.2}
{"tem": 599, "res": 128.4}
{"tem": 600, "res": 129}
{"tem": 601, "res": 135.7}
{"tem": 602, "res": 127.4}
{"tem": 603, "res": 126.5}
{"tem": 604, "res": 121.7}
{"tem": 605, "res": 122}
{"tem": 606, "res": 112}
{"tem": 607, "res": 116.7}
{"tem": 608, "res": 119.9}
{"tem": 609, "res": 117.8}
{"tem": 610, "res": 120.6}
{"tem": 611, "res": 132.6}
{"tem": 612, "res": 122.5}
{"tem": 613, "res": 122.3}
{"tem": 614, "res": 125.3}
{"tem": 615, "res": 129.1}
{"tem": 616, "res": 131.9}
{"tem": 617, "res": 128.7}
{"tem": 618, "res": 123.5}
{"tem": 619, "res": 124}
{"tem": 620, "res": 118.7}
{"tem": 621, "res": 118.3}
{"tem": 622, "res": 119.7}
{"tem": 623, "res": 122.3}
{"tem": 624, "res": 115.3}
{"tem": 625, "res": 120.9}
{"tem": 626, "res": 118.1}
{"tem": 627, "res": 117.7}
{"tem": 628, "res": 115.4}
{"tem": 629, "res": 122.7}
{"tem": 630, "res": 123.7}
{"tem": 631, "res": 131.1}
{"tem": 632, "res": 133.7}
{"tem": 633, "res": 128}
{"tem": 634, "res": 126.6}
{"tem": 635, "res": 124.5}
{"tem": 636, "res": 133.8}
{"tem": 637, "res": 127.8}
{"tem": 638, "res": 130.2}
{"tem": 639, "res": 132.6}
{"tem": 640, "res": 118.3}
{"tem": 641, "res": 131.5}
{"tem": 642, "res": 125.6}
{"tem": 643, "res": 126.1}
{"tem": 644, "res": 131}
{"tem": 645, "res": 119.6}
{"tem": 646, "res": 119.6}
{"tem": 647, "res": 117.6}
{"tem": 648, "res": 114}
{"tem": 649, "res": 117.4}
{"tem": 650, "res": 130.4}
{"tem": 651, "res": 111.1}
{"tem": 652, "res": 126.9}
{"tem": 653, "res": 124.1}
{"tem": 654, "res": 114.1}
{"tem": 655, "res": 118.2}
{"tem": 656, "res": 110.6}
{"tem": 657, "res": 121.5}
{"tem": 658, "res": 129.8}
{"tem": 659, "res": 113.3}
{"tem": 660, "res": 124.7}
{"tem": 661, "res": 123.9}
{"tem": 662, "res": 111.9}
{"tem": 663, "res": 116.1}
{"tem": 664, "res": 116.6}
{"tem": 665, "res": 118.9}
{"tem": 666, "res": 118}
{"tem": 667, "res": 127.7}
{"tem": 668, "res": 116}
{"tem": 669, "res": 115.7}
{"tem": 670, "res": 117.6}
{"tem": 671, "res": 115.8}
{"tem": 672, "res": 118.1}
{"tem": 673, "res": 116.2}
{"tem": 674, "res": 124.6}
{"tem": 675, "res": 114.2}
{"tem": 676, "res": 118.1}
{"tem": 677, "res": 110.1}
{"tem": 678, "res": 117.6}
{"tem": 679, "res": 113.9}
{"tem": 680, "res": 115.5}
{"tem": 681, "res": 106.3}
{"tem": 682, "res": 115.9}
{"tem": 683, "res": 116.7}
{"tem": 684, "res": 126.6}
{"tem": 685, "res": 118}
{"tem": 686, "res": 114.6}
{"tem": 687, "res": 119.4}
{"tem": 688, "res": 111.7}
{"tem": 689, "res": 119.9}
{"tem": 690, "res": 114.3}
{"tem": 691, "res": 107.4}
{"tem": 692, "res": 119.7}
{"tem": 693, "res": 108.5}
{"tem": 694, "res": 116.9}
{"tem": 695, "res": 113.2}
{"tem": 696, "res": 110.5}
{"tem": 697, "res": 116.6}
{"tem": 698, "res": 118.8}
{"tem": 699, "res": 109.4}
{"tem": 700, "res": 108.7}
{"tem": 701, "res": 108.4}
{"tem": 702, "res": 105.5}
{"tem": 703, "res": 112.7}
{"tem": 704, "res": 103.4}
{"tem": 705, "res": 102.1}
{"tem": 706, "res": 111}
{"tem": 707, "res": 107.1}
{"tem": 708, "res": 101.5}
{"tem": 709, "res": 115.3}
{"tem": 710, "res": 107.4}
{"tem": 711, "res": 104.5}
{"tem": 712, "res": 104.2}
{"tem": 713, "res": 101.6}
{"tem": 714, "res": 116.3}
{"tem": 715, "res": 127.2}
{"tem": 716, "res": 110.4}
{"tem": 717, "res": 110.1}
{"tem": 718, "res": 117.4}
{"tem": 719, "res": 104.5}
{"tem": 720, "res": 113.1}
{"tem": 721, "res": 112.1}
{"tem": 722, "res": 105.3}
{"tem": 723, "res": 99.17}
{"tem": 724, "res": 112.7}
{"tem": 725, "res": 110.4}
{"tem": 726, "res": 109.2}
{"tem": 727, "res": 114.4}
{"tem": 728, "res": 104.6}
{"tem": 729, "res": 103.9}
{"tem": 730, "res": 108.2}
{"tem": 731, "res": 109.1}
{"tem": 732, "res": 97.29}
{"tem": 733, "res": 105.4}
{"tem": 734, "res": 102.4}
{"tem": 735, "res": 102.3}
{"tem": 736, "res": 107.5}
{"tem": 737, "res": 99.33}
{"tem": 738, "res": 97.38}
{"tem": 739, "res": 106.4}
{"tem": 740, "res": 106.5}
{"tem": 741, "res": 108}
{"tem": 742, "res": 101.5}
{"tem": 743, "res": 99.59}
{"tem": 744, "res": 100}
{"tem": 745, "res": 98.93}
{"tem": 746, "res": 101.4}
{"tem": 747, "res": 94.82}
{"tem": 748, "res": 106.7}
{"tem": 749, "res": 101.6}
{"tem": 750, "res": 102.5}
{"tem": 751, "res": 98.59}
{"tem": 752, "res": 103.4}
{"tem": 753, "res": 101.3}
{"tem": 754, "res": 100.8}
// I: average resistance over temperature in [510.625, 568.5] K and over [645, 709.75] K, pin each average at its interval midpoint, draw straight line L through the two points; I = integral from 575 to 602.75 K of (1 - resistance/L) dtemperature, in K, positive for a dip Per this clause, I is 4.2 K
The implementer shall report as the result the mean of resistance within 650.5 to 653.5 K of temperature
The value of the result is 121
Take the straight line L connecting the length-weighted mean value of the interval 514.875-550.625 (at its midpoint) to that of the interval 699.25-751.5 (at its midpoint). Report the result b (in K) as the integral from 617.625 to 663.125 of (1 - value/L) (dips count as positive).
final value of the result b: 8.8 K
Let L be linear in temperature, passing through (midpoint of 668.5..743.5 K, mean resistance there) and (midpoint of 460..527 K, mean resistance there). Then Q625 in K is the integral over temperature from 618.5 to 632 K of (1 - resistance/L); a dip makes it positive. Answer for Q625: 2.5 K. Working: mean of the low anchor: 211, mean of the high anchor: 111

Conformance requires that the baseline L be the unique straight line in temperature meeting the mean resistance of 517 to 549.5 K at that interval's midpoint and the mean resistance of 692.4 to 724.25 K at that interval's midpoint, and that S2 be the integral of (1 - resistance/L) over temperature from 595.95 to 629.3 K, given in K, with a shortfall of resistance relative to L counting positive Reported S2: 8.0 K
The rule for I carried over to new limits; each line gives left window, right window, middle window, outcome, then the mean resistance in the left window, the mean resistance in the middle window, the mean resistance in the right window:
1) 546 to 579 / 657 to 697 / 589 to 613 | 4.2 K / 173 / 127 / 117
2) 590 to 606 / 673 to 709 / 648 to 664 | -0.1 K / 128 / 119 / 113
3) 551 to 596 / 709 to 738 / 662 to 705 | 2.2 K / 158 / 115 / 108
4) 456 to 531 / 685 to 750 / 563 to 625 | 9.7 K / 210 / 139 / 108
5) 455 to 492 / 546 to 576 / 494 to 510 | -1.2 K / 202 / 206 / 173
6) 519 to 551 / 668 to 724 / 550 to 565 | 1.9 K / 203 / 166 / 113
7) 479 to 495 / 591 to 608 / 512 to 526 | -4.7 K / 201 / 241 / 126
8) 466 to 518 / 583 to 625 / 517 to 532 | -2.2 K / 210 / 214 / 128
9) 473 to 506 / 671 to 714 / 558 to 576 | 1.3 K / 202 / 156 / 113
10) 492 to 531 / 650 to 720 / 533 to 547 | 0.0 K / 217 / 200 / 115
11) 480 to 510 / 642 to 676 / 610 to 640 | 2.7 K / 204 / 125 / 120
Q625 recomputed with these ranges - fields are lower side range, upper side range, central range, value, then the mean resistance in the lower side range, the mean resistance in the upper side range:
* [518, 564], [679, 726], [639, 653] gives 1.8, 194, 112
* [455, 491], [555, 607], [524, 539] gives -2.4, 202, 148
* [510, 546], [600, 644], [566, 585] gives 0.0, 215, 124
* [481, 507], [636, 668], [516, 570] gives -4.0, 204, 122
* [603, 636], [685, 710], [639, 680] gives -0.8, 123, 112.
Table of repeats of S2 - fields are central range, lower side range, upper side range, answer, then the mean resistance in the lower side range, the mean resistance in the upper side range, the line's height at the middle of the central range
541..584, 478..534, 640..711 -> 1.5 K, 212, 116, 180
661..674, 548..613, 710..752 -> 0.7 K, 151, 106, 125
